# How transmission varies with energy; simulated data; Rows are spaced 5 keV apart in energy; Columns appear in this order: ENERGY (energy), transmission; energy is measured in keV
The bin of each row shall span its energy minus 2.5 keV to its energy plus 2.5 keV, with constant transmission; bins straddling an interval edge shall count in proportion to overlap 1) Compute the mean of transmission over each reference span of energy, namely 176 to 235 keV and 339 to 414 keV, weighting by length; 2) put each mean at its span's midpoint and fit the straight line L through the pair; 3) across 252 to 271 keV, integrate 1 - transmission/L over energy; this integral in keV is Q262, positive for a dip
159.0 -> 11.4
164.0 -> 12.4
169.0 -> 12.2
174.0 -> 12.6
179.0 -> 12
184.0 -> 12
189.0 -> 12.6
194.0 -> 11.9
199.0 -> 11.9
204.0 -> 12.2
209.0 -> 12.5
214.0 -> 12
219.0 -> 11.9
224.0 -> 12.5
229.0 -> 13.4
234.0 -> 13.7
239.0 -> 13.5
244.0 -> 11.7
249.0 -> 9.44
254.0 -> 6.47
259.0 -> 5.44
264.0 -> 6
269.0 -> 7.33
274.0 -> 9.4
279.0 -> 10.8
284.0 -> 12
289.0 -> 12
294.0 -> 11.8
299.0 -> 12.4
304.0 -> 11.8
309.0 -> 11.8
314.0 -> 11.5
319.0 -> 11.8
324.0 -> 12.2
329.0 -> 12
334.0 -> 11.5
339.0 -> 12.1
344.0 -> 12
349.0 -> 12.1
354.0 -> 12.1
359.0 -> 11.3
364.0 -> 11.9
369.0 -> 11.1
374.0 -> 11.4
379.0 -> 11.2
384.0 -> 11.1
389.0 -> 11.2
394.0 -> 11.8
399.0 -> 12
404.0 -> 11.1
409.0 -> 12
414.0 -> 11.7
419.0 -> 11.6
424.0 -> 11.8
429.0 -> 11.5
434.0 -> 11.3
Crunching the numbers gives 9.15 keV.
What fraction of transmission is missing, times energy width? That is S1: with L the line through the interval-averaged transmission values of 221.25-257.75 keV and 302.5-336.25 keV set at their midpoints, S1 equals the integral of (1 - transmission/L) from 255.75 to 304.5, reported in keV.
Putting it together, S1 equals 7.66 keV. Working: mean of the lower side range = 11.3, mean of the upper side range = 11.8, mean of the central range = 9.77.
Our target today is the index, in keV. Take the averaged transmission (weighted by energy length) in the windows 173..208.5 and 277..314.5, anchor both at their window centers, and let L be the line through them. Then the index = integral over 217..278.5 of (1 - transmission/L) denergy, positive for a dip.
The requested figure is 9.8 keV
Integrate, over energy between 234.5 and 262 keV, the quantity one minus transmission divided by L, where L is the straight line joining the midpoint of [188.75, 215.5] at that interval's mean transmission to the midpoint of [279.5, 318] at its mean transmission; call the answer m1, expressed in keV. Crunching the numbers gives 5.59 keV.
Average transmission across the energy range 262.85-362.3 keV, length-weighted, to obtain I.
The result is 11.3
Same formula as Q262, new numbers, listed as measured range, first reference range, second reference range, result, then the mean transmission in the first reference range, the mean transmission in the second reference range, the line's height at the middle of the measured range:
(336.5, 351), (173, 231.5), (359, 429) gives -0.43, 12.3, 11.5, 11.7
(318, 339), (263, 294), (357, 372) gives -2.13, 9.94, 11.4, 10.8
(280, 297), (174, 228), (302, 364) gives 0.18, 12.2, 11.9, 12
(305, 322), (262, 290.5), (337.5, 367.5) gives -1.64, 9.57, 11.9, 10.7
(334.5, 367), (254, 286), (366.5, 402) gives -4.36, 8.28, 11.4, 10.5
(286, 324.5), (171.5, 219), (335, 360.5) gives 0.29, 12.2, 11.9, 12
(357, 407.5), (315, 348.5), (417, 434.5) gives 1.35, 11.9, 11.6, 11.7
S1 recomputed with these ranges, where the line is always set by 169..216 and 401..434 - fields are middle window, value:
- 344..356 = -0.31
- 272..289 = 1.42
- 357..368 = 0.19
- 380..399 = 0.38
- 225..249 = -1.16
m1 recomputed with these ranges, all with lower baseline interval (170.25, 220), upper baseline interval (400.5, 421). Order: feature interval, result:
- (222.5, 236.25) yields -1.3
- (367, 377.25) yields 0.4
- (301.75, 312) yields 0.1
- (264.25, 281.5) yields 4.6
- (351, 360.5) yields 0.0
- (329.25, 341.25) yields 0.0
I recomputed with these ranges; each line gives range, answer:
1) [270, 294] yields 10.9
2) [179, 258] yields 11.7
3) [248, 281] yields 7.72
